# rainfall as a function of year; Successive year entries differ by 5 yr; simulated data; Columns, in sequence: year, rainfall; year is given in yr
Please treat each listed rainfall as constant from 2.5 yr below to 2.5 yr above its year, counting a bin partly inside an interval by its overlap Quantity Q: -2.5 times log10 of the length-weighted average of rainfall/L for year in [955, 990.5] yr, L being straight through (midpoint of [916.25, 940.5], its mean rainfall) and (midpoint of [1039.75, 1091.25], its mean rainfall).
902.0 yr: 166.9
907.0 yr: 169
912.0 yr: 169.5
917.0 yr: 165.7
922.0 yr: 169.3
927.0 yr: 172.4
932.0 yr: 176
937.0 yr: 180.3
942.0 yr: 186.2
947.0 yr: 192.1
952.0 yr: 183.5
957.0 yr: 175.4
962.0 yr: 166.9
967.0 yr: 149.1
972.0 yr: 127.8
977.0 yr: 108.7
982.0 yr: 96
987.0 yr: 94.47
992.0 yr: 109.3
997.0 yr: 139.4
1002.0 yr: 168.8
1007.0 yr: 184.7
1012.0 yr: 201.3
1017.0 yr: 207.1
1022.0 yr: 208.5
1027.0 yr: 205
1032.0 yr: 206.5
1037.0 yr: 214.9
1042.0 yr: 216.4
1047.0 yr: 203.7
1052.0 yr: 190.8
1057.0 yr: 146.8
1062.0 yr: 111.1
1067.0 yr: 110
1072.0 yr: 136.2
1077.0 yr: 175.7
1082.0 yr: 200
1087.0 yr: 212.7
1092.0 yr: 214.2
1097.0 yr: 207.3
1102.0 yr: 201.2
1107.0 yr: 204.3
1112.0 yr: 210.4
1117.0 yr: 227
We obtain 0.31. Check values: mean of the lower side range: 174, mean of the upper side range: 172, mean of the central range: 130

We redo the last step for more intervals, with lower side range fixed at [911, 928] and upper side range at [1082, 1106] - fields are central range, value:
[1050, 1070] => 0.40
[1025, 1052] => -0.07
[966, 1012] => 0.35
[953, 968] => 0.07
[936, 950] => -0.08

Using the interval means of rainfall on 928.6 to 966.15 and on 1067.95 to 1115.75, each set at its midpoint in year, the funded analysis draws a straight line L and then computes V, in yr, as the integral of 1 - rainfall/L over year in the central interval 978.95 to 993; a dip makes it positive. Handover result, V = 6.41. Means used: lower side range 179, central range 99.3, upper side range 194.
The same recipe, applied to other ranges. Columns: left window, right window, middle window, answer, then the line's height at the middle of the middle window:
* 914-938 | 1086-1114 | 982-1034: 5.8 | 189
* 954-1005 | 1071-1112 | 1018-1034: -4.6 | 161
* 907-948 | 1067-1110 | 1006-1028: -2.3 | 183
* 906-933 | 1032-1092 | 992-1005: 2.1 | 174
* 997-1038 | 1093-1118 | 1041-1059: 1.1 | 201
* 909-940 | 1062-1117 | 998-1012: 0.1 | 179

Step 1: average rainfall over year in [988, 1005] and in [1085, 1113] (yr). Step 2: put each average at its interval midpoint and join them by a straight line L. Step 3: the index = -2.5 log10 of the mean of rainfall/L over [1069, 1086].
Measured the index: 0.13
